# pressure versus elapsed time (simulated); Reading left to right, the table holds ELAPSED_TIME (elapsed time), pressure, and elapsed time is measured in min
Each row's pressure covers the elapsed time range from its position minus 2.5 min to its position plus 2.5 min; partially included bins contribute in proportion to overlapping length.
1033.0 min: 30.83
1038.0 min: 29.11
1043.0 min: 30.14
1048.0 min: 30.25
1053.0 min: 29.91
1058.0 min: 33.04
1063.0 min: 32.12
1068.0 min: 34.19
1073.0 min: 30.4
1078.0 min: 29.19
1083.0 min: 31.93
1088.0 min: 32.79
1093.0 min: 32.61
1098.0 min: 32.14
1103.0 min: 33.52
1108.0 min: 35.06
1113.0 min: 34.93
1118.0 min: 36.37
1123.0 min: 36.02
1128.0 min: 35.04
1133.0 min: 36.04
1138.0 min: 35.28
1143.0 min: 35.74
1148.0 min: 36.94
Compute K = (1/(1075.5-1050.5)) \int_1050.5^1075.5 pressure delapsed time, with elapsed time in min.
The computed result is 31.9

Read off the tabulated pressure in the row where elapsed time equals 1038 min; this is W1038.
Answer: 29.11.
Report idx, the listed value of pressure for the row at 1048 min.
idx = 30.25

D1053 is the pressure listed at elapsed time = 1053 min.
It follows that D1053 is 29.91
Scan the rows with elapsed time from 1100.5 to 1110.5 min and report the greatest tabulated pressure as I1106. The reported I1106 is 35.06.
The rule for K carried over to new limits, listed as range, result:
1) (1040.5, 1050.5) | 30.2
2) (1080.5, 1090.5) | 32.4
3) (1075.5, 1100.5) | 31.7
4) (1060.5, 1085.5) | 31.6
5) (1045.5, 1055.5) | 30.1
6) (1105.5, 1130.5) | 35.5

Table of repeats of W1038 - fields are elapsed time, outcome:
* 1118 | 36.37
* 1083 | 31.93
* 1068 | 34.19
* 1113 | 34.93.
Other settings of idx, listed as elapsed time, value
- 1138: 35.28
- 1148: 36.94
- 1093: 32.61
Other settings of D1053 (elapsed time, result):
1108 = 35.06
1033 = 30.83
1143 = 35.74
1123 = 36.02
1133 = 36.04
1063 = 32.12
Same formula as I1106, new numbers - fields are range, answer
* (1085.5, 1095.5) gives 32.79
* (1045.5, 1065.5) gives 33.04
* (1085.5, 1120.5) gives 36.37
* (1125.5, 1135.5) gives 36.04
